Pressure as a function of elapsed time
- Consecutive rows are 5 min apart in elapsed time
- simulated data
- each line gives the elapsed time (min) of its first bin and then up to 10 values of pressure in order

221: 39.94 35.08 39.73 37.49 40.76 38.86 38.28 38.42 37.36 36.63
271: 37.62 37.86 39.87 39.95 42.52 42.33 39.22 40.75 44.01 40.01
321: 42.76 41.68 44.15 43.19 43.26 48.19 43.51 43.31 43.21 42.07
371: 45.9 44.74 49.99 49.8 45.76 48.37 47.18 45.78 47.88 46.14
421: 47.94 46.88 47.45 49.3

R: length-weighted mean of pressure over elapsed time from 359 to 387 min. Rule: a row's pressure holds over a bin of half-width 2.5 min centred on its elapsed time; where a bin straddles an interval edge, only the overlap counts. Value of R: 45.8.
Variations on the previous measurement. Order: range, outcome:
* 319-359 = 43.8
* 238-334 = 40.2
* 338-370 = 44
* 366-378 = 44.7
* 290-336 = 42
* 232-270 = 38.3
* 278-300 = 41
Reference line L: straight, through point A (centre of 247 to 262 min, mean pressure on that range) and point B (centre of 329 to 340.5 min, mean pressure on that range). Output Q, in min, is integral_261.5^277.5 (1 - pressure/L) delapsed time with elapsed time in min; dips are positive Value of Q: 0.8 min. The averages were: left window 38.2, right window 43.6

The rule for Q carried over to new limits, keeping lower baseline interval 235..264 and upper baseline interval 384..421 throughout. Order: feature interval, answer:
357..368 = 0.5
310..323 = 0.1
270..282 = 0.5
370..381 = -0.1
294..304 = 0.2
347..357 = 0.1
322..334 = 0.0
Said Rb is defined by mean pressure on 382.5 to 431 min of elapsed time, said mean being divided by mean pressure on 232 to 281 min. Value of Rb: 1.24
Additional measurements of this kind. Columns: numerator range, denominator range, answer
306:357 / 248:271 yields 1.15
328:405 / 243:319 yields 1.15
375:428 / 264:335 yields 1.16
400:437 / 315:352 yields 1.09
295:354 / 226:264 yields 1.11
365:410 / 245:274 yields 1.24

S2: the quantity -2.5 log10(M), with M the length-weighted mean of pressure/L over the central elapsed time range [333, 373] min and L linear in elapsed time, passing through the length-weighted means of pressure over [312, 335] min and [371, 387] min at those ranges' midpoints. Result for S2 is 0.03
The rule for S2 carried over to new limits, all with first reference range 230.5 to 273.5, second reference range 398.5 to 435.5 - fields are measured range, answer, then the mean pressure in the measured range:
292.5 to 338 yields -0.01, 42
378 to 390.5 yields -0.08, 49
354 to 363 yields 0.02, 43.3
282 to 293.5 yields -0.02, 41.1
